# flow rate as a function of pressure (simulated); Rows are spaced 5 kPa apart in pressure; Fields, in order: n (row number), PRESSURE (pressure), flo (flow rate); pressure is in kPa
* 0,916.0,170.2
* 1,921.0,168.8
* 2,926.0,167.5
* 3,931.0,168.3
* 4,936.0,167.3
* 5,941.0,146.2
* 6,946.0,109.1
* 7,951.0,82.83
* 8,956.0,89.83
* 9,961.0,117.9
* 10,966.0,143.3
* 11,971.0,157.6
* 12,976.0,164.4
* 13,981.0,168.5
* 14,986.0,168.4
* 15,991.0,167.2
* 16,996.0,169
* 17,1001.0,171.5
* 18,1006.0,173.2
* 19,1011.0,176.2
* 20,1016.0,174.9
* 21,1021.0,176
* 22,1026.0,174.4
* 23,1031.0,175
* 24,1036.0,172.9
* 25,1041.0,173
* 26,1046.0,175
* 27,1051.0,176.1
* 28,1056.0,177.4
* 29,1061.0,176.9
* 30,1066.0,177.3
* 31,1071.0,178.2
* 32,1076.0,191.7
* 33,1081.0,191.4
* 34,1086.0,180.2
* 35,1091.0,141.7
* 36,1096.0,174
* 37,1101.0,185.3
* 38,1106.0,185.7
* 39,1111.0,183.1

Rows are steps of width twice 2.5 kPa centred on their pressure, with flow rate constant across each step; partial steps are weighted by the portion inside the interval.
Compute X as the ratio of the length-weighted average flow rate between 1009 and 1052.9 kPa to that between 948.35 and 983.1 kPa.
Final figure 1.3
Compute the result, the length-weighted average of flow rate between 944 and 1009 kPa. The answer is 145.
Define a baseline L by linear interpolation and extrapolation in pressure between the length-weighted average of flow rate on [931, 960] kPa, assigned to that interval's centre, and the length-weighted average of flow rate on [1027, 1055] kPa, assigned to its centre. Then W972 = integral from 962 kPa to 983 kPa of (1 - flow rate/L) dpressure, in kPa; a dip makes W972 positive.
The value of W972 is -2.7 kPa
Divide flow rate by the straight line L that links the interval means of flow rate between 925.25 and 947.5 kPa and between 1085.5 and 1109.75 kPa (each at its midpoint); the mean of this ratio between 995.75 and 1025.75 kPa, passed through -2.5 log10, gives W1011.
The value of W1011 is -0.077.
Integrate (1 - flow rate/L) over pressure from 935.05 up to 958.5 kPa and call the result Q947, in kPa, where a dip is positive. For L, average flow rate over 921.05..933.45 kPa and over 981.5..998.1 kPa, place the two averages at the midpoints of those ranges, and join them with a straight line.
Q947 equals 7.3 kPa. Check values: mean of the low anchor 168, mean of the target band 116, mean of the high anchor 168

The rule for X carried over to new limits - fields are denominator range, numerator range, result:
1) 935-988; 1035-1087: 1.31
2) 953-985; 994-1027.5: 1.23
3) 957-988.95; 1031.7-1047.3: 1.15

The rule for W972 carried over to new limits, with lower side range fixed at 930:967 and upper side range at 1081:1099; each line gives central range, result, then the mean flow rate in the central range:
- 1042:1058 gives -1.9 kPa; 176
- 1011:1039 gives -4.8 kPa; 175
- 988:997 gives -1.8 kPa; 168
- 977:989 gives -2.8 kPa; 168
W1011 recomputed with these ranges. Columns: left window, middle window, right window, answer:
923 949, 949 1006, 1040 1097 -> 0.08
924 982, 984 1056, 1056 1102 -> -0.09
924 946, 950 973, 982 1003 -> 0.33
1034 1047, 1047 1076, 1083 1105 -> -0.03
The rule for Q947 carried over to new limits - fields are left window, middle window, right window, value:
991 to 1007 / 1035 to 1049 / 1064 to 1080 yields 0.33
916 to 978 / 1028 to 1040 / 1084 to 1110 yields -1.03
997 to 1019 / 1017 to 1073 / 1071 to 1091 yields 0.53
